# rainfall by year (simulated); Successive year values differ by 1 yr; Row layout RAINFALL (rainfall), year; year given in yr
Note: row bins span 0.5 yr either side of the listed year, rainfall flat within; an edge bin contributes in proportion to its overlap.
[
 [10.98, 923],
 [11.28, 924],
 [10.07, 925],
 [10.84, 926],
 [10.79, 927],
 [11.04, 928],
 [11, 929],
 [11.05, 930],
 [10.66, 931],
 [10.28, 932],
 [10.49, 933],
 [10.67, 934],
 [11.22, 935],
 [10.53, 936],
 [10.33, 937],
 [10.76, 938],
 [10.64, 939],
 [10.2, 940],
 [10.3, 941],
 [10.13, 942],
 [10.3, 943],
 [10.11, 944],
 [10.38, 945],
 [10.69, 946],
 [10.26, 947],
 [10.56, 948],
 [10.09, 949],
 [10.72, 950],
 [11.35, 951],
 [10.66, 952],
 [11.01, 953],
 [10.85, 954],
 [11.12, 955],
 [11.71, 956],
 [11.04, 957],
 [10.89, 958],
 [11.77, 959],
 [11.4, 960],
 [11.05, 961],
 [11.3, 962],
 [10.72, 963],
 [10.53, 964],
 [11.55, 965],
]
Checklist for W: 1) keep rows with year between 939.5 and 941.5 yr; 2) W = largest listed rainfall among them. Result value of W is 10.3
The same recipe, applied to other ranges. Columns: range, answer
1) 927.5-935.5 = 11.22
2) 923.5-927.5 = 11.28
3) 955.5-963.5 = 11.77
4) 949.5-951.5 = 11.35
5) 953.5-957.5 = 11.71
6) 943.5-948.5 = 10.69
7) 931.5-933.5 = 10.49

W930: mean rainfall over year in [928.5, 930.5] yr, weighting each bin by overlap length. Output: 11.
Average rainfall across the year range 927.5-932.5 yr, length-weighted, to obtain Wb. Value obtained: 10.8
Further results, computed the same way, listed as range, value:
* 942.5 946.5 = 10.4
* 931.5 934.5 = 10.5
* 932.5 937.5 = 10.6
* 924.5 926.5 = 10.5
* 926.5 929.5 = 10.9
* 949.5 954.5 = 10.9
